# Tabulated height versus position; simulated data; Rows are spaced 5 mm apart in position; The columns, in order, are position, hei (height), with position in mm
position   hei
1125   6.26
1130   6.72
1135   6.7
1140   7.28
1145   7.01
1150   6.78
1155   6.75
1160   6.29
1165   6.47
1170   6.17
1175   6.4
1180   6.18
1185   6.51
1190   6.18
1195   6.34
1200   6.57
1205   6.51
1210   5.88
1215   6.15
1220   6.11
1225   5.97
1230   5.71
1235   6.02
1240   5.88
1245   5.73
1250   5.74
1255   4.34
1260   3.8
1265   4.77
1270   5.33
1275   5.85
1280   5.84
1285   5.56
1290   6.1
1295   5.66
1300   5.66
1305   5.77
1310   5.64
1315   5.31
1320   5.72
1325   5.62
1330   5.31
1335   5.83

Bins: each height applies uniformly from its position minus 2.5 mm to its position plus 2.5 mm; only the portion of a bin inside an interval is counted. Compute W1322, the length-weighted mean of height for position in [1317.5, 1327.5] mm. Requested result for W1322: 5.67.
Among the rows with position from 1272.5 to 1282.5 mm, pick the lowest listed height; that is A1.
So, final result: 5.84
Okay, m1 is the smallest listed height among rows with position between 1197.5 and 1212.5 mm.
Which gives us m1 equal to 5.88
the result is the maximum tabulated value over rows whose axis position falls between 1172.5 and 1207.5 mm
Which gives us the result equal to 6.57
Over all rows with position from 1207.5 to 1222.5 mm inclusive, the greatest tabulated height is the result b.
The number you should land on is 6.15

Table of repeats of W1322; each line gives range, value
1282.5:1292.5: 5.83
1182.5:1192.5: 6.34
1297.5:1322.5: 5.62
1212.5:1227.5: 6.08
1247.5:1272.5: 4.8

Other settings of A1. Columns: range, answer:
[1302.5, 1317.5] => 5.31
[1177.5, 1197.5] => 6.18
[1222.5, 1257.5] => 4.34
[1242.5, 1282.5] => 3.8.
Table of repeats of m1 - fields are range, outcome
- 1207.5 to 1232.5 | 5.71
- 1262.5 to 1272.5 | 4.77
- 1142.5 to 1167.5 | 6.29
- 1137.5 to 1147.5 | 7.01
